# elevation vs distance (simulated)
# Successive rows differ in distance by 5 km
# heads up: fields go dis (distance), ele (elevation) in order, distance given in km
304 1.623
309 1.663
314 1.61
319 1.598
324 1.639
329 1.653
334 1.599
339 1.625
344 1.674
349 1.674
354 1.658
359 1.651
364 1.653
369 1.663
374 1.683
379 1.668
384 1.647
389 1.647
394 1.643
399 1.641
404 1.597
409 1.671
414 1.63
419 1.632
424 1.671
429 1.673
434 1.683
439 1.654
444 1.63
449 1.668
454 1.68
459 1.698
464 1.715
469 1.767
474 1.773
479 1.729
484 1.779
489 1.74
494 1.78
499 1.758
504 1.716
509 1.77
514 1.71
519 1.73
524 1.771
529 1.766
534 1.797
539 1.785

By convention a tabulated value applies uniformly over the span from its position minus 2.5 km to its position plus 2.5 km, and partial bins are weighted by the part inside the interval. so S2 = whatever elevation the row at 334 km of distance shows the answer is 1.599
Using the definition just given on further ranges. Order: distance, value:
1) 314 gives 1.61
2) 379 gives 1.668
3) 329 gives 1.653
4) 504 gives 1.716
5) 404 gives 1.597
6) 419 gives 1.632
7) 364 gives 1.653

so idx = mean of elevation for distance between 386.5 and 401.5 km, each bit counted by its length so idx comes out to 1.64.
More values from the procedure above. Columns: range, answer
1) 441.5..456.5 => 1.66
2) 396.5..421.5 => 1.63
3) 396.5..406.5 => 1.62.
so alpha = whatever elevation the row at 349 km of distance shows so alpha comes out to 1.674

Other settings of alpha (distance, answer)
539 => 1.785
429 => 1.673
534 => 1.797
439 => 1.654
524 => 1.771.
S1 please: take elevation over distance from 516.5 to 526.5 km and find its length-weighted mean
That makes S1 1.75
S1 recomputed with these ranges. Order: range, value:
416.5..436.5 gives 1.66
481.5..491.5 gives 1.76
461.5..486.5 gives 1.75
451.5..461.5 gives 1.69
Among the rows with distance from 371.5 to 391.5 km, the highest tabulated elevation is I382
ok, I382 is 1.683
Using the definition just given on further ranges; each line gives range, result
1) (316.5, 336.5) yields 1.653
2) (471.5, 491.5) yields 1.779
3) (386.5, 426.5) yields 1.671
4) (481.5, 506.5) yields 1.78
